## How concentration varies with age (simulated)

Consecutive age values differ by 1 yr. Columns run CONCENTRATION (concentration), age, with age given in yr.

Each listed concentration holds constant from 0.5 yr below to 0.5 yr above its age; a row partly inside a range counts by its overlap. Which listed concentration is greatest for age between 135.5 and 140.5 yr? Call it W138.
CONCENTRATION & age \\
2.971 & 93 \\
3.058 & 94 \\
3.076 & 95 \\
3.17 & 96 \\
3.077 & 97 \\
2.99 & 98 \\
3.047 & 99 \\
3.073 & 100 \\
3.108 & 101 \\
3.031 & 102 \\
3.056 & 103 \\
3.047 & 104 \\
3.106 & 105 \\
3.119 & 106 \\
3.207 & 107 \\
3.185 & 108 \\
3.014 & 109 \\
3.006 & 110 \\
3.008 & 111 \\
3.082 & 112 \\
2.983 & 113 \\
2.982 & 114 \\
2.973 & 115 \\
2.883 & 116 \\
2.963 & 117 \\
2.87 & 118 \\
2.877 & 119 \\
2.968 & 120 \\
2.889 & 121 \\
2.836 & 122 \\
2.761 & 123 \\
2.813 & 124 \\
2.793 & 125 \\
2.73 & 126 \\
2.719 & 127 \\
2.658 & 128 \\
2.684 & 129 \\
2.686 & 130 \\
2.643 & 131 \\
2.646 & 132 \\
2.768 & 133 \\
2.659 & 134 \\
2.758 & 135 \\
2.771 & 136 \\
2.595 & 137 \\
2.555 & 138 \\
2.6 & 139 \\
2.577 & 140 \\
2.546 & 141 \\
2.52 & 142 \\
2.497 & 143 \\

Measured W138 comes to 2.771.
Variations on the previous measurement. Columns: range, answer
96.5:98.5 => 3.077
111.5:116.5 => 3.082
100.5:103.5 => 3.108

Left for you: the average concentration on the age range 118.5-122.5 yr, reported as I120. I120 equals 2.89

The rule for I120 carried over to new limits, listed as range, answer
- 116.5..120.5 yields 2.92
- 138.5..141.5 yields 2.57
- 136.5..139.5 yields 2.58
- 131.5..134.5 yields 2.69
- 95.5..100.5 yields 3.07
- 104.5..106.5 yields 3.11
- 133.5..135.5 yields 2.71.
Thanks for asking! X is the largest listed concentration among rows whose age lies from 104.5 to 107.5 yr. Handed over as 3.207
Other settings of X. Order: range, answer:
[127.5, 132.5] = 2.686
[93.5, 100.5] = 3.17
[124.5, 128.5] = 2.793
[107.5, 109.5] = 3.185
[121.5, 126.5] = 2.836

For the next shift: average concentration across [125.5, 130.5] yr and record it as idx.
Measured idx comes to 2.7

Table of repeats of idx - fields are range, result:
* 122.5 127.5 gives 2.76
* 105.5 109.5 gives 3.13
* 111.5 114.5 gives 3.02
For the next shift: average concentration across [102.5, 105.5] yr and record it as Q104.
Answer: 3.07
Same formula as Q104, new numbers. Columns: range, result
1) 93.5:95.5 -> 3.07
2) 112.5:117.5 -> 2.96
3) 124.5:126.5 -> 2.76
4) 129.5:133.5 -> 2.69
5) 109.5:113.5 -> 3.02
